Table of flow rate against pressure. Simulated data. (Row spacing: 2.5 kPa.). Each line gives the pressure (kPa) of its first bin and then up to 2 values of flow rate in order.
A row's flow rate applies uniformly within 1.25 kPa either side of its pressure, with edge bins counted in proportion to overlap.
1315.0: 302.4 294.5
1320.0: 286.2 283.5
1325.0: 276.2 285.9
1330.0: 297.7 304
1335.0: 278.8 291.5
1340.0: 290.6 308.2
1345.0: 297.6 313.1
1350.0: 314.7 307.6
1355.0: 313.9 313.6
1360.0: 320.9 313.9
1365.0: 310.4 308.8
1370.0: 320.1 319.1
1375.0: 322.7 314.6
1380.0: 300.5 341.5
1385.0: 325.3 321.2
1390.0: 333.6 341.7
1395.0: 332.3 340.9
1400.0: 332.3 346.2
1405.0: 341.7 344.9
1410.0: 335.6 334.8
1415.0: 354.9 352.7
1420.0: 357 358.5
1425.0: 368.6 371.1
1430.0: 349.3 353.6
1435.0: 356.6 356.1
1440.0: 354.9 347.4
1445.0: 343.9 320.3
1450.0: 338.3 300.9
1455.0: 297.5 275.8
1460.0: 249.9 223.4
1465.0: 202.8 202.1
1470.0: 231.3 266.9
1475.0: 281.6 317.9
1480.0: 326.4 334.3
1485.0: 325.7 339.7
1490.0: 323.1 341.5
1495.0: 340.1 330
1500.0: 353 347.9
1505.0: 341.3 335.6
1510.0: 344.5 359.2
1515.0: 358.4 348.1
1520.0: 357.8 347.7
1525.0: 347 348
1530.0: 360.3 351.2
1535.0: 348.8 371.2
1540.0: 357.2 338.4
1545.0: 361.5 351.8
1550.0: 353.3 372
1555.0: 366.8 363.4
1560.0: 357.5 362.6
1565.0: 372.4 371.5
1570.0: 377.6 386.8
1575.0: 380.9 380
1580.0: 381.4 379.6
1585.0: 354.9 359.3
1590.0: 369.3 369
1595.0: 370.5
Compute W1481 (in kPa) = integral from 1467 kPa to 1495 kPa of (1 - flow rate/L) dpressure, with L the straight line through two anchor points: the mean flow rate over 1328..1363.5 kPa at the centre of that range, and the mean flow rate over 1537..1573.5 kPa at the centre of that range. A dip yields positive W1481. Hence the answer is 3.2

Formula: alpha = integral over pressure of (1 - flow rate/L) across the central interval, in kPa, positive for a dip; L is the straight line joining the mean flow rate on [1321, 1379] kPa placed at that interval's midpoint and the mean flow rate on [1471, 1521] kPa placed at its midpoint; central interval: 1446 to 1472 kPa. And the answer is 4.8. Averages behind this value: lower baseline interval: 305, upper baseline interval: 333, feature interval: 265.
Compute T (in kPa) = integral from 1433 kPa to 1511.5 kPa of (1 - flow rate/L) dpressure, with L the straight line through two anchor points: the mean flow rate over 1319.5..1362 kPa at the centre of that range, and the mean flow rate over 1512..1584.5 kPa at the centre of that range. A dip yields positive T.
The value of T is 6.4 kPa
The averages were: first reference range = 300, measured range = 312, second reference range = 362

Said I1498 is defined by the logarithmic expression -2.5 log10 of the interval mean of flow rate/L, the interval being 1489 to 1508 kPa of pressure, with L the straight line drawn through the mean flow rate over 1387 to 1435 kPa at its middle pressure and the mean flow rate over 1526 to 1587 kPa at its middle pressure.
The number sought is 0.06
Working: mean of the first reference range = 347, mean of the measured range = 339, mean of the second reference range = 364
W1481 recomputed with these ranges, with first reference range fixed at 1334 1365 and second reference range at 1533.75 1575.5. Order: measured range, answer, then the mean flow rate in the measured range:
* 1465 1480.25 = 3.5 kPa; 262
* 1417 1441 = -2.2 kPa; 358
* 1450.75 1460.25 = 1.4 kPa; 287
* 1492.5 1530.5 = 0.5 kPa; 347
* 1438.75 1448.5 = -0.3 kPa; 342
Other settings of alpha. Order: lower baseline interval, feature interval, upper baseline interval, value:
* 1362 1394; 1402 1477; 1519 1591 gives 4.1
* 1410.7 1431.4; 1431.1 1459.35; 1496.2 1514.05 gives 1.8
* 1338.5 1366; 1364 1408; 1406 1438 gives 0.4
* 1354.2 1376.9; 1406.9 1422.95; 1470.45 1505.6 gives -1.4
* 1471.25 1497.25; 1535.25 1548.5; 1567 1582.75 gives 0.1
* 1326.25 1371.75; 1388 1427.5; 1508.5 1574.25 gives -2.9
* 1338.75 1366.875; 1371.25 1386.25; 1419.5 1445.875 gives 0.2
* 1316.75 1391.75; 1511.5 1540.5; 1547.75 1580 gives 0.4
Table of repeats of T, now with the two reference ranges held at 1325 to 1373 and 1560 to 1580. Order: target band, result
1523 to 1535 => 0.4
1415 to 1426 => -1.0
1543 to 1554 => 0.3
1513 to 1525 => 0.2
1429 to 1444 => -0.9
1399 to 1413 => -0.7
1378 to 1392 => -0.4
